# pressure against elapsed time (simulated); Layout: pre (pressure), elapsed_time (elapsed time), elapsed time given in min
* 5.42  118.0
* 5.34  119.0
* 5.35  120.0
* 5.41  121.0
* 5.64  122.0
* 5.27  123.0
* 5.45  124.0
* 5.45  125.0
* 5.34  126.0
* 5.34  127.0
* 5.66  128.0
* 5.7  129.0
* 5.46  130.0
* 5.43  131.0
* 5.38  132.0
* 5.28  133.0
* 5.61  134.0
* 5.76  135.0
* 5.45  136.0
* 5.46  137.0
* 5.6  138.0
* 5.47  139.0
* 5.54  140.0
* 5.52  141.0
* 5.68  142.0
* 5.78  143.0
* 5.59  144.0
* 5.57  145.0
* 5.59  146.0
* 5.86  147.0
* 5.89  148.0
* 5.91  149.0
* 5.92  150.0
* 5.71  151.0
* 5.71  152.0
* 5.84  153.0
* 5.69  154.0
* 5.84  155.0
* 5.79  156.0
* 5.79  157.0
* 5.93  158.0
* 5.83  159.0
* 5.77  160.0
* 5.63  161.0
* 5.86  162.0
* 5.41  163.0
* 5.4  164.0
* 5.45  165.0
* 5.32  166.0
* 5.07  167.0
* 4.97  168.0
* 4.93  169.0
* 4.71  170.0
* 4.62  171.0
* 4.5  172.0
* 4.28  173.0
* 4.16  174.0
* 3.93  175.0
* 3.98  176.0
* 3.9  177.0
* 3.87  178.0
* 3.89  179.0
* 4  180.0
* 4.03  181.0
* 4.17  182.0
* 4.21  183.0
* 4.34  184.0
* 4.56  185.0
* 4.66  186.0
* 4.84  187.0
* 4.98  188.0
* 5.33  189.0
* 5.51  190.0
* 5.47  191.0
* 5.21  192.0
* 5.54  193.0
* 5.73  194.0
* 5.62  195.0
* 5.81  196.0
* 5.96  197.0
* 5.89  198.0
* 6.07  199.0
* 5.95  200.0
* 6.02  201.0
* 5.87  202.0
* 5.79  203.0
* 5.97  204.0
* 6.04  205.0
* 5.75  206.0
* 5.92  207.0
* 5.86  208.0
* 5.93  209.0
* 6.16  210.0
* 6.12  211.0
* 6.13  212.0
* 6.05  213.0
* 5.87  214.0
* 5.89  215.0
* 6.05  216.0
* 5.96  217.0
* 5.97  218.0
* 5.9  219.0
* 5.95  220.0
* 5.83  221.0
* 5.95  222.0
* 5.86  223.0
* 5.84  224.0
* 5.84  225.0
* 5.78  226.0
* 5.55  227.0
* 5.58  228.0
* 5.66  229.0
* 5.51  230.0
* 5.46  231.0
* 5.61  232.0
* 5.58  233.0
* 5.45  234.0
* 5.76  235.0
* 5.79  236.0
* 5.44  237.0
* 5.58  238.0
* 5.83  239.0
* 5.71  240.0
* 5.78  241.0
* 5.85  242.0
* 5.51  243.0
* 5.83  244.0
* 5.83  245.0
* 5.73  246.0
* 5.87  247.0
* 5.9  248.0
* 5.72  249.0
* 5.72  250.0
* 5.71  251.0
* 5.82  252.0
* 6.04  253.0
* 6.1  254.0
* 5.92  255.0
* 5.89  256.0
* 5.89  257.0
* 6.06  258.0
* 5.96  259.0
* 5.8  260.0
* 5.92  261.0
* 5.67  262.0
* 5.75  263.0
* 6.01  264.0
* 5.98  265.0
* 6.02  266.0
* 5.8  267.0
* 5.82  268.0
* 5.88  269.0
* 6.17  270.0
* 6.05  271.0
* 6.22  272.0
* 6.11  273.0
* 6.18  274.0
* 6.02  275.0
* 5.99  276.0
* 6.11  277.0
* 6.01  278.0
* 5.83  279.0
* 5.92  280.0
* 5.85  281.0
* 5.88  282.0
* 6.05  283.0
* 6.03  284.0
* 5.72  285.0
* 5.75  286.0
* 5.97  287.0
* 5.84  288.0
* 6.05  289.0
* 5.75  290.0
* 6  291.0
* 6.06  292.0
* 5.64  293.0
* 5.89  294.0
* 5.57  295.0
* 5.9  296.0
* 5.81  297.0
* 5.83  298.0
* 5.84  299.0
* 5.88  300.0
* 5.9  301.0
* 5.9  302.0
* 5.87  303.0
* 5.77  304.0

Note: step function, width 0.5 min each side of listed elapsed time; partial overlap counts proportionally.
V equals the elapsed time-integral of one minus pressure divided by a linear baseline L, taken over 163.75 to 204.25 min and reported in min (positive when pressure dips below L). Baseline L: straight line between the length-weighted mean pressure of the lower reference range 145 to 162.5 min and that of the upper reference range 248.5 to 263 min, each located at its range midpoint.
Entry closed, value 5.8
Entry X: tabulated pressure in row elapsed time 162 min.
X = 5.86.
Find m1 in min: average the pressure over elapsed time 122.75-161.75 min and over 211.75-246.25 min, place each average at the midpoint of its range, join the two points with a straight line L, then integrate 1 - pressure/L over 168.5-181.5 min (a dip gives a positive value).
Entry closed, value 3.4 min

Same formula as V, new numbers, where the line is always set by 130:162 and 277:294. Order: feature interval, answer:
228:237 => 0.3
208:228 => -0.4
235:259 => 0.1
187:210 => 0.1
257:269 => 0.0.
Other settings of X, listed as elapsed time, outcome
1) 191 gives 5.47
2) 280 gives 5.92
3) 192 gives 5.21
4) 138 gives 5.6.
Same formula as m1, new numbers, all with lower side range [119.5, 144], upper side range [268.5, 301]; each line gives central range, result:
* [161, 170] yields 0.5 min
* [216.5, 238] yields 0.2 min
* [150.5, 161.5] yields -0.4 min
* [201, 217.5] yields -0.7 min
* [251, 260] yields -0.1 min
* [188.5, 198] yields 0.1 min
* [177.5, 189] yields 2.6 min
